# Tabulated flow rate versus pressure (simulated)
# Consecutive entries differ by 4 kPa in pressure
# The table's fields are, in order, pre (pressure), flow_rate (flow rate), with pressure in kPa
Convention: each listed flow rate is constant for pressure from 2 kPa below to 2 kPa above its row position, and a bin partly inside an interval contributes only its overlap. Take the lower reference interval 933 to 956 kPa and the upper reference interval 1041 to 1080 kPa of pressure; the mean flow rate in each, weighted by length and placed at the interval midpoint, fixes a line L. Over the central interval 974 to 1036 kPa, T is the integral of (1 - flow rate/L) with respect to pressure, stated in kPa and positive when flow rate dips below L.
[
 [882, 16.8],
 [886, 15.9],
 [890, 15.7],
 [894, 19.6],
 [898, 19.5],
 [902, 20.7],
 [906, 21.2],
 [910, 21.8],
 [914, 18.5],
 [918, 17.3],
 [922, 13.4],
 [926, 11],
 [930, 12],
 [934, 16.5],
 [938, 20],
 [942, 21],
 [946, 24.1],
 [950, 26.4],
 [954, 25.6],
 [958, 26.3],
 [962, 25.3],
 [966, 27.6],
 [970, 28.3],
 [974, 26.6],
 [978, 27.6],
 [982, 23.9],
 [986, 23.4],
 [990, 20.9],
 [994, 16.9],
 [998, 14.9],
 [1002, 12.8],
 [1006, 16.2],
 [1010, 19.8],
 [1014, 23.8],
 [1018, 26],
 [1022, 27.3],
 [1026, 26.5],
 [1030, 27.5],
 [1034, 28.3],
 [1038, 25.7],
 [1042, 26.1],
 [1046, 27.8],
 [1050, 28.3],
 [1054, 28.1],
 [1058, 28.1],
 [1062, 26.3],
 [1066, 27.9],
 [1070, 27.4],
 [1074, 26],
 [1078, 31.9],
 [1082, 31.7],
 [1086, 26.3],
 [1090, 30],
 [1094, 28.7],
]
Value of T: 6.8 kPa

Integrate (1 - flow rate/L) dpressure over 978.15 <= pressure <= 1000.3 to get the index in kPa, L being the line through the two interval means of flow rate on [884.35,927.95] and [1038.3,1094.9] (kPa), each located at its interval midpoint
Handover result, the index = 2.4 kPa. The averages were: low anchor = 17.7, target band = 20.5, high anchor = 28.1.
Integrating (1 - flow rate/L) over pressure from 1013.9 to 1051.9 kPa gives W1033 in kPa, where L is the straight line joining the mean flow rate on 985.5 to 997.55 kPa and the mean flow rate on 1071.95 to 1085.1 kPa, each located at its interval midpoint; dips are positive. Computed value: -4.29 kPa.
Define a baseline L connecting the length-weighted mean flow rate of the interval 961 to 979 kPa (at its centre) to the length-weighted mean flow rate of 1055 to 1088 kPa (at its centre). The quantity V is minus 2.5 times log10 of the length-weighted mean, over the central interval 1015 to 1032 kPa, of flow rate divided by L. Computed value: 0.04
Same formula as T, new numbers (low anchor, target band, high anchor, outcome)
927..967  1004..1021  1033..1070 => 2.44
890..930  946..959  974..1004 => -4.46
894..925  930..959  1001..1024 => -3.45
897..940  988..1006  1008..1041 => 5.44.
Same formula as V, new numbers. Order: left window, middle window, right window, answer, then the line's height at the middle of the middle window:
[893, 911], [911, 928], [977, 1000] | 0.31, 20.6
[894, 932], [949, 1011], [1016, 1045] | -0.01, 22.8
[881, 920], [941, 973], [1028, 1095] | -0.17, 22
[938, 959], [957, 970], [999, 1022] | -0.15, 23.2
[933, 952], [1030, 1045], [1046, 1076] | -0.02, 26.4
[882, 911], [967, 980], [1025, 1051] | -0.18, 23.4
